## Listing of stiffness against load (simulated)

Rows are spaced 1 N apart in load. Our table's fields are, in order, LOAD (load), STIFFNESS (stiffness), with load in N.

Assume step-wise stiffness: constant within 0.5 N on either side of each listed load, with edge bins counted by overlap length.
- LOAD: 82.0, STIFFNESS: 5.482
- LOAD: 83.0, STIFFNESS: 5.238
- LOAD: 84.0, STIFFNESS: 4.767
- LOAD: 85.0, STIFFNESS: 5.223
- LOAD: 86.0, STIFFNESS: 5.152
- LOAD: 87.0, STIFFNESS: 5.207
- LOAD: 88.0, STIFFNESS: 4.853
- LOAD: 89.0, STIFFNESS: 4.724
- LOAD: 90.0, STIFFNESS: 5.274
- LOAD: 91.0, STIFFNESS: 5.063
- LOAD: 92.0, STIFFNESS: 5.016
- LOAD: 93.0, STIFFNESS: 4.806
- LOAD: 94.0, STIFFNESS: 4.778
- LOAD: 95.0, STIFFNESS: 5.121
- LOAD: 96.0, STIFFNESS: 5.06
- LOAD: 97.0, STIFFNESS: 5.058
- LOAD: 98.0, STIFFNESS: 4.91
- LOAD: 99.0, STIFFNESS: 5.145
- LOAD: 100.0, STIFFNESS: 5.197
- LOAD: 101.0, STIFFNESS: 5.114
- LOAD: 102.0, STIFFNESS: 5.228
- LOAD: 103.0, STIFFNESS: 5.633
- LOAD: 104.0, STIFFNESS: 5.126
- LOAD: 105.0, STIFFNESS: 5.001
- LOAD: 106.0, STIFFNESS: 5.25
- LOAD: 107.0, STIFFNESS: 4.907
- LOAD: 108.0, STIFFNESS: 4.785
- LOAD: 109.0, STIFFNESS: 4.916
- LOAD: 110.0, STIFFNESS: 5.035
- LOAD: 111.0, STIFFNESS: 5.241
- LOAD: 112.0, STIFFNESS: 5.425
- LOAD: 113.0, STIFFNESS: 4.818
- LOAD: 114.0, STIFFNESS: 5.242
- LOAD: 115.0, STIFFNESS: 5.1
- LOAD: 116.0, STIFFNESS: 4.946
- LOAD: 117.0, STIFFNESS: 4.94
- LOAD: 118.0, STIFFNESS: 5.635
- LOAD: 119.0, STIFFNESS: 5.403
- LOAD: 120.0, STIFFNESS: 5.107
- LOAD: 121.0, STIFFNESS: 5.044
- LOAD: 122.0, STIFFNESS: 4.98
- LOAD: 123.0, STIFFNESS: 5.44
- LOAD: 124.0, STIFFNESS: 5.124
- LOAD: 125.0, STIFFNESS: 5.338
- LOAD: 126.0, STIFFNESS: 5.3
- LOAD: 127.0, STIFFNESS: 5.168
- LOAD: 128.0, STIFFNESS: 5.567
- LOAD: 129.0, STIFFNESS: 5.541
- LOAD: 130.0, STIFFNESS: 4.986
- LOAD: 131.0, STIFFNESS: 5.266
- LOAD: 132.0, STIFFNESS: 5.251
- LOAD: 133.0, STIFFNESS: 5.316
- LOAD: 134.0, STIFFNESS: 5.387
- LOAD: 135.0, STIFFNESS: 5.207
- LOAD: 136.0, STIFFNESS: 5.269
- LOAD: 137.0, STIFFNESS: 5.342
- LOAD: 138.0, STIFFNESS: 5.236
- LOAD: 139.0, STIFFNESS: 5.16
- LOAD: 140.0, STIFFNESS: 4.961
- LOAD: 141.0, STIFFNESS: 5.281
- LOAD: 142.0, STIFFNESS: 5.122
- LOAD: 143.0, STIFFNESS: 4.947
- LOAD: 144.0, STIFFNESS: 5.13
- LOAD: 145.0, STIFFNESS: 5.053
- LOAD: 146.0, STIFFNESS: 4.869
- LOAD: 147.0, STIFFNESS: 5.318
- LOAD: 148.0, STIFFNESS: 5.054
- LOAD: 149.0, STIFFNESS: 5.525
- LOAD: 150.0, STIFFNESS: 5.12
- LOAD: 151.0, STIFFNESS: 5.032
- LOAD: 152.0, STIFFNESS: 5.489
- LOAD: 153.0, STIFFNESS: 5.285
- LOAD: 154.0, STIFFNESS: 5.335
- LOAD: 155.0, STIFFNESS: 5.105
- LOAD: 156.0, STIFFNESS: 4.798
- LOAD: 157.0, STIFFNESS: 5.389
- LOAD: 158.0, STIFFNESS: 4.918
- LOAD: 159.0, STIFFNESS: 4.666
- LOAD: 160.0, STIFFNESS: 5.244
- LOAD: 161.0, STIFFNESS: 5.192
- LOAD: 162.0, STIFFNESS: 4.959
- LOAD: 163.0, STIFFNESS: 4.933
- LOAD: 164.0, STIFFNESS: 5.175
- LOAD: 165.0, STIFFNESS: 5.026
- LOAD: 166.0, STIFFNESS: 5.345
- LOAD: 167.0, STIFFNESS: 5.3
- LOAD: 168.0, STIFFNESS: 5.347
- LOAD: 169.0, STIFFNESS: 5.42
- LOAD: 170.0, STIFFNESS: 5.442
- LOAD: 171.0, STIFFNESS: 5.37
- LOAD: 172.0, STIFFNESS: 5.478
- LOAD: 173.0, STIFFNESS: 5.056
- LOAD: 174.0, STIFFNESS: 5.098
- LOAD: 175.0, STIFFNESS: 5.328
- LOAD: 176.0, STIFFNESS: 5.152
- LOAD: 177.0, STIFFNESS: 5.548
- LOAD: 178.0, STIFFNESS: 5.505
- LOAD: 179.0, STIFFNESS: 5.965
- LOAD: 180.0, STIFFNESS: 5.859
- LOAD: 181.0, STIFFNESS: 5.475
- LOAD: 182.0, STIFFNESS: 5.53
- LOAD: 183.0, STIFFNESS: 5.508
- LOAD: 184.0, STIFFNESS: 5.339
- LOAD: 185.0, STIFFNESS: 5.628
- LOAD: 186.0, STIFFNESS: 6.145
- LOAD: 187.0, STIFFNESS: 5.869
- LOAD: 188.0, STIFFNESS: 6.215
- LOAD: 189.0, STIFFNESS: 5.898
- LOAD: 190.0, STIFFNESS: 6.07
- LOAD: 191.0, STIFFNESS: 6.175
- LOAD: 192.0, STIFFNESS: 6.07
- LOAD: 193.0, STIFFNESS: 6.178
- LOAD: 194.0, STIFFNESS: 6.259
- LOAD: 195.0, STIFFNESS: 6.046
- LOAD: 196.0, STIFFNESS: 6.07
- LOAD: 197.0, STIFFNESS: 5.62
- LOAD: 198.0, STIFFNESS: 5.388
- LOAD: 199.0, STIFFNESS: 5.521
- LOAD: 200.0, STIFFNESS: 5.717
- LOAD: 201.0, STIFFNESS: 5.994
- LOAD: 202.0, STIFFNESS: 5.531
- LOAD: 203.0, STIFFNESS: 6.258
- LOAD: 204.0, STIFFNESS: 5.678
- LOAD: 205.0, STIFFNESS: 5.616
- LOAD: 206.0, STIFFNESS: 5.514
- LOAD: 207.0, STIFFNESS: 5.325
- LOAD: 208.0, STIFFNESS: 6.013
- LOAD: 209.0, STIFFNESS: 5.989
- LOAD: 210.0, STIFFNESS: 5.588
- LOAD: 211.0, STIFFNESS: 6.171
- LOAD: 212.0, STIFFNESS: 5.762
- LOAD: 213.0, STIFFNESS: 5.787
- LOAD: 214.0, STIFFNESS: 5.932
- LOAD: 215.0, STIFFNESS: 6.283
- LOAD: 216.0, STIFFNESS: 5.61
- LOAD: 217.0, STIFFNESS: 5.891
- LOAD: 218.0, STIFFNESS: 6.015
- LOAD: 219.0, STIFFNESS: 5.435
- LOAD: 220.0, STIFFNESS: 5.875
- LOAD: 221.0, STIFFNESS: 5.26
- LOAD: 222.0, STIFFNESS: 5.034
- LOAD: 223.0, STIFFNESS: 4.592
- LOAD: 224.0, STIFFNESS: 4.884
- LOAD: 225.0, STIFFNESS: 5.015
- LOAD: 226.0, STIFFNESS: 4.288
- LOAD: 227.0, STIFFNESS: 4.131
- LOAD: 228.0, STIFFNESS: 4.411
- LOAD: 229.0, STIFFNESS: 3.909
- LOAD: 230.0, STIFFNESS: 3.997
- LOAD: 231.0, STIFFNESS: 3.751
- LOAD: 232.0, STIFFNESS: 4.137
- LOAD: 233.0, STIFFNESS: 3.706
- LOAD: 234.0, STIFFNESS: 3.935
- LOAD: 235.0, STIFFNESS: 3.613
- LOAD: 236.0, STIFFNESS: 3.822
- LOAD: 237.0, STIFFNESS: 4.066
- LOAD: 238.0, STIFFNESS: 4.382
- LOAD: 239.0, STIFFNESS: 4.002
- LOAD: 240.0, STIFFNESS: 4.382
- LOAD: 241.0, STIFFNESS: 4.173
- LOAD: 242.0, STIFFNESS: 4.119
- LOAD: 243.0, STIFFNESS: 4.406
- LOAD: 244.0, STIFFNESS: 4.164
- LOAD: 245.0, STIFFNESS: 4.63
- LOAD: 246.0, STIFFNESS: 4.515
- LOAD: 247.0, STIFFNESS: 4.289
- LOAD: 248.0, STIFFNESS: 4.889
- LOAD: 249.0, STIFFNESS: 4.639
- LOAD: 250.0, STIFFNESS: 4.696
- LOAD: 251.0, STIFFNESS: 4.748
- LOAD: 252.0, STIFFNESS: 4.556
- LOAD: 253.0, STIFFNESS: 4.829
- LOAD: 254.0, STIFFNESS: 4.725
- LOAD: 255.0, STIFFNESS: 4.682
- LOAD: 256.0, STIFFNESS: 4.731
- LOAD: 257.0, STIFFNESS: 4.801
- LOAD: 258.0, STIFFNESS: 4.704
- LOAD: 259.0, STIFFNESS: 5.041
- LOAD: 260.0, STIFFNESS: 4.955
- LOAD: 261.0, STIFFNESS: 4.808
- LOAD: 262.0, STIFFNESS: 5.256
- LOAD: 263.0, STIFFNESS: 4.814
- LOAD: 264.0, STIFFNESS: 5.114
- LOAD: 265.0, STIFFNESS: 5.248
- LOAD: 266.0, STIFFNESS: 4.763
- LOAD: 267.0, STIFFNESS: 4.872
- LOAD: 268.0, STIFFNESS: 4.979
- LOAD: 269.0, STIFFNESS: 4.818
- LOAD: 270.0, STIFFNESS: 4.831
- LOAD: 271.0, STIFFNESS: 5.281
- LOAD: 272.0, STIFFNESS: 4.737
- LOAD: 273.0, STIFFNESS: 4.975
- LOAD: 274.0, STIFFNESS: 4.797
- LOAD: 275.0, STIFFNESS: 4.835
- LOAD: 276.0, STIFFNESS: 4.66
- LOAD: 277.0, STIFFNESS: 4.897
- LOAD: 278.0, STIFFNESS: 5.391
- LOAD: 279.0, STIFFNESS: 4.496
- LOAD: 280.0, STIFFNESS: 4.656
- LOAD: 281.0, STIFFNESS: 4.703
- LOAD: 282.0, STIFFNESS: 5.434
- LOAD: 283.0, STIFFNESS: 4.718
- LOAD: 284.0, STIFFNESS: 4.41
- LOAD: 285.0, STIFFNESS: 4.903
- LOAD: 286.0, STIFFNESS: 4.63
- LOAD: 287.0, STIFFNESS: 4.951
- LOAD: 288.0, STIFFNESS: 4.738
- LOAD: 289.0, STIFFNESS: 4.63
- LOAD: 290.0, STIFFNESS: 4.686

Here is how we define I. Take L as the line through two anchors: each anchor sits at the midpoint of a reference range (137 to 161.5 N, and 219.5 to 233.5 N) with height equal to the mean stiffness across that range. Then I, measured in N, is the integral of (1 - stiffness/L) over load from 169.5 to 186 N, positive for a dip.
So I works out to -1.9 N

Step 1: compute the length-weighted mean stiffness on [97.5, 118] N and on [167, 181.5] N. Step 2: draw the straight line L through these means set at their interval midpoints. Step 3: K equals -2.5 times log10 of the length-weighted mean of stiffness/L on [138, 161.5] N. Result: 0.04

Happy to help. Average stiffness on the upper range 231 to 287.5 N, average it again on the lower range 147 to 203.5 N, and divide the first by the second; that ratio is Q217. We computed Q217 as 0.8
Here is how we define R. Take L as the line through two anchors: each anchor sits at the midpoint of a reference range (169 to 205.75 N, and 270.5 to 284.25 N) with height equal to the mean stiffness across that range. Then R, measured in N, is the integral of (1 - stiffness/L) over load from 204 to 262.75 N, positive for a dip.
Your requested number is 4.9 N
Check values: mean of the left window 5.71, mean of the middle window 4.84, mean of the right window 4.86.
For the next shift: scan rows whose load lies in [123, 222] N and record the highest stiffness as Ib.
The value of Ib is 6.283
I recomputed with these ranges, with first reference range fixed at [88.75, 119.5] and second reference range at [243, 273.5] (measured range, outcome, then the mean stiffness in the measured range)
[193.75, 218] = -4.54 N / 5.81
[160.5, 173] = -0.67 N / 5.24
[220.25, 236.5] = 1.84 N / 4.3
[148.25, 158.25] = -0.40 N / 5.2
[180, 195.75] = -3.07 N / 5.9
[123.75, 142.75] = -0.80 N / 5.25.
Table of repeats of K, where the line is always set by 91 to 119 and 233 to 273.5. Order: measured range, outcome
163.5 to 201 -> -0.16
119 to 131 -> -0.05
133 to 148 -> -0.04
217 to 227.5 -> -0.08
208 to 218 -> -0.24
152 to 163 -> -0.04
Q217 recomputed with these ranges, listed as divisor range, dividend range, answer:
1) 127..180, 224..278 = 0.87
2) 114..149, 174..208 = 1.11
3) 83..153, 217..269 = 0.90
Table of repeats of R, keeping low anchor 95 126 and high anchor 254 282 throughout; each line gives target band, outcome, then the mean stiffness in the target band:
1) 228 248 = 3.3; 4.13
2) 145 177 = -0.8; 5.19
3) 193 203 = -1.7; 5.84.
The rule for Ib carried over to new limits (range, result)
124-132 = 5.567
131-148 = 5.387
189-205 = 6.259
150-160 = 5.489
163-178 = 5.548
